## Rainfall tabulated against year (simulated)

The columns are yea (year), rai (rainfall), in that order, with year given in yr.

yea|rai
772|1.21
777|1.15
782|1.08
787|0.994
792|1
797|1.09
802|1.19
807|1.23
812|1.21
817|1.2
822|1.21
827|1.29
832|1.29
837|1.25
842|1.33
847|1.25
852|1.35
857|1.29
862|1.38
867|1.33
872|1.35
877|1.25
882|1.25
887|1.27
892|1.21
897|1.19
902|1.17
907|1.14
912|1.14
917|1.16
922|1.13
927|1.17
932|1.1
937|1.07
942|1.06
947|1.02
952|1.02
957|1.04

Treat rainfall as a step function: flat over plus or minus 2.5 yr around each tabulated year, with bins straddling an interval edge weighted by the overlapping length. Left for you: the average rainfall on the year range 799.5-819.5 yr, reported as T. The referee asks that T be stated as 1.21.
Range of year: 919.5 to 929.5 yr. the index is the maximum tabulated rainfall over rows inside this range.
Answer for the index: 1.17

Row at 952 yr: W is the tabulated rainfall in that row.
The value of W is 1.02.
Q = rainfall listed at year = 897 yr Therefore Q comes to 1.19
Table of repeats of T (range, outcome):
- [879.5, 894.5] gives 1.24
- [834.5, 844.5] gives 1.29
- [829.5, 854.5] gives 1.29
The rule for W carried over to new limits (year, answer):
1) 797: 1.09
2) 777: 1.15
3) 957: 1.04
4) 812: 1.21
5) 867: 1.33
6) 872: 1.35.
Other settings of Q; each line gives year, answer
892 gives 1.21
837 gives 1.25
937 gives 1.07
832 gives 1.29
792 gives 1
